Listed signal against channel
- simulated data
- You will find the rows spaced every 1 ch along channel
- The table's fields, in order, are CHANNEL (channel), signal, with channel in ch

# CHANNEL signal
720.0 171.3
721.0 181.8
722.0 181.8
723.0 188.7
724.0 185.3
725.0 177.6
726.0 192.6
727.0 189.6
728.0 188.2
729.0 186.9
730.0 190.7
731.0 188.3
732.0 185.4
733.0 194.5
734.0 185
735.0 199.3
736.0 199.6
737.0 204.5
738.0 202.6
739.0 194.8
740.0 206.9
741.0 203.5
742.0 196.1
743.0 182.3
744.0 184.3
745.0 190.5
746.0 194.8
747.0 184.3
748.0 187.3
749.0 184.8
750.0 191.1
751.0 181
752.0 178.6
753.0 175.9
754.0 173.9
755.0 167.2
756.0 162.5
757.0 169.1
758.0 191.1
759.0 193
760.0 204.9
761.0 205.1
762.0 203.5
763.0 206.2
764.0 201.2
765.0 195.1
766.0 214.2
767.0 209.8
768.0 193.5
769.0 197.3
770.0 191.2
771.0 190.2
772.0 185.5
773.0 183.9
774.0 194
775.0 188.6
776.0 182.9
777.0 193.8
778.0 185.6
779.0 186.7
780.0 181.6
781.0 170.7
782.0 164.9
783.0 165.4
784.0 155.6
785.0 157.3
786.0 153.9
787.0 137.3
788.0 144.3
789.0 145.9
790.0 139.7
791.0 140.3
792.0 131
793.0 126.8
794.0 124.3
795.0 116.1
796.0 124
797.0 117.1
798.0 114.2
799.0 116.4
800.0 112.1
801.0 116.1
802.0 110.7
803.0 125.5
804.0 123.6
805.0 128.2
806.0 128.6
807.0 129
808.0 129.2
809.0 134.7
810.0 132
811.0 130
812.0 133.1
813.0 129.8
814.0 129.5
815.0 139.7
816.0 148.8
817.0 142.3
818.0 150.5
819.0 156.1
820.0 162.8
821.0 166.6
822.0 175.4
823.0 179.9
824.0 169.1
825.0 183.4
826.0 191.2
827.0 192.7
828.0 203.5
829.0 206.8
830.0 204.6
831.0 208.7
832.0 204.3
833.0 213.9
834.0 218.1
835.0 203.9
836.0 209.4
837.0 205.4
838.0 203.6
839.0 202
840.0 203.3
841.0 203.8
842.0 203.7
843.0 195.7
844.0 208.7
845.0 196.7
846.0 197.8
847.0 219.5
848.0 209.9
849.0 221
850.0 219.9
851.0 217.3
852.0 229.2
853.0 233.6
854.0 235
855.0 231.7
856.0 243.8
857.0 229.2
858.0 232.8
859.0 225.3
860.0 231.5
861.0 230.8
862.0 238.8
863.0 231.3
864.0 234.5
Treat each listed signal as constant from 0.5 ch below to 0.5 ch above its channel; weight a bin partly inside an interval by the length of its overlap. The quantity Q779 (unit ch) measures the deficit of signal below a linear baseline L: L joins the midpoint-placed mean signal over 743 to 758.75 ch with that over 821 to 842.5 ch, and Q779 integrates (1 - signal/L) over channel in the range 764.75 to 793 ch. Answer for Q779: 2.1 ch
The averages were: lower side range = 181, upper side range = 199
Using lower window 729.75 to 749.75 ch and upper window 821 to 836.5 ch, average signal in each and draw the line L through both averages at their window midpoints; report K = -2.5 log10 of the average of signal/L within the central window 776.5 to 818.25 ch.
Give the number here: 0.36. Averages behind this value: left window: 193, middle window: 140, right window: 197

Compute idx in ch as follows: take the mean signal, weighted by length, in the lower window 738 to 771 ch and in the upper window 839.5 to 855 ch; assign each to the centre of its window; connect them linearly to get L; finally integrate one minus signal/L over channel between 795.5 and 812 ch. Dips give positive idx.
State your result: 6.5 ch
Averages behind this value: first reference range 191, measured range 124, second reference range 214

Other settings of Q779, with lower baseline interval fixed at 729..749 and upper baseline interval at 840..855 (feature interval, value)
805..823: 5.6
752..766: 0.6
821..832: 1.0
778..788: 1.9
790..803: 5.2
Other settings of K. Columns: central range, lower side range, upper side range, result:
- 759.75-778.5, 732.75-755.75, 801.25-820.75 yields -0.16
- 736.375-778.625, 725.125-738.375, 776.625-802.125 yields -0.13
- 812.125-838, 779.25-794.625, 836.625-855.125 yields 0.07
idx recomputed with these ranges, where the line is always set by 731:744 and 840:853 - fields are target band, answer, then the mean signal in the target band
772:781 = 0.7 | 186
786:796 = 3.4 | 134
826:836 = 0.1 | 206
